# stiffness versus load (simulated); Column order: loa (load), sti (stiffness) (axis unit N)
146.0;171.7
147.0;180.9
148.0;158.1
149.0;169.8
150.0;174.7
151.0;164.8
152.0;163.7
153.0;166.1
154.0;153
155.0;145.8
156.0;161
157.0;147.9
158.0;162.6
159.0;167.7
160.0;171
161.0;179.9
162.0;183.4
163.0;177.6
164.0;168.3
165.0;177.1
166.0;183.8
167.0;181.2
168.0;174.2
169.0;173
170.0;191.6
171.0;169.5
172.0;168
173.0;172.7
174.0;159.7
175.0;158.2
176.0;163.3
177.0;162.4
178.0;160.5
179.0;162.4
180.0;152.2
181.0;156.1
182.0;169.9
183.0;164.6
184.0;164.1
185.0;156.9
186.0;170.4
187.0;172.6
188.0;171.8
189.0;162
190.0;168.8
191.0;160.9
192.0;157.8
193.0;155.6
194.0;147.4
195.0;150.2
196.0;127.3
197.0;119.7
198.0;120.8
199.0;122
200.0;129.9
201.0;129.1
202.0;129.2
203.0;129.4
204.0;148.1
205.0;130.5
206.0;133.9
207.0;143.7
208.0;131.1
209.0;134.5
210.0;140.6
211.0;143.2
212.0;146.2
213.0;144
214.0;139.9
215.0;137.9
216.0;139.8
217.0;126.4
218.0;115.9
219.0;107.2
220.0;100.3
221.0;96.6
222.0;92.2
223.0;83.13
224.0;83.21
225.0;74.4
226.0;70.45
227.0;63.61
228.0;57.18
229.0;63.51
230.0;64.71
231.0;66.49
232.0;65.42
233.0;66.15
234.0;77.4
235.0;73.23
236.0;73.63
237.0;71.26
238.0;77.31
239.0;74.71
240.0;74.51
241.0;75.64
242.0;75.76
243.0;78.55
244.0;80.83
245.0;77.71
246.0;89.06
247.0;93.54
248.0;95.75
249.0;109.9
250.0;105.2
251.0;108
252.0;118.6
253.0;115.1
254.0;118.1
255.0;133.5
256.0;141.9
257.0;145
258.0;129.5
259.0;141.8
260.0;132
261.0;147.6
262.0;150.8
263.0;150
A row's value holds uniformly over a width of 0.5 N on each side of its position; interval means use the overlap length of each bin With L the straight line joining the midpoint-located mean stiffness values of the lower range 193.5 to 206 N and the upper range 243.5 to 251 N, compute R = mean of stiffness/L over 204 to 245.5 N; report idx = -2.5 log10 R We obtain 0.17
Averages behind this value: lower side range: 132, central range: 97.5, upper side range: 94.1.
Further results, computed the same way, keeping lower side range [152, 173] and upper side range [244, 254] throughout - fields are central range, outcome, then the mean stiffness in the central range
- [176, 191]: -0.073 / 164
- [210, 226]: 0.107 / 115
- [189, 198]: -0.016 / 148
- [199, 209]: 0.029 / 133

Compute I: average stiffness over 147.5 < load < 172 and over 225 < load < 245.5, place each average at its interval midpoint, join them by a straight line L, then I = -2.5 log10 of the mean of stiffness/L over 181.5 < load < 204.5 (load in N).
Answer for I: -0.18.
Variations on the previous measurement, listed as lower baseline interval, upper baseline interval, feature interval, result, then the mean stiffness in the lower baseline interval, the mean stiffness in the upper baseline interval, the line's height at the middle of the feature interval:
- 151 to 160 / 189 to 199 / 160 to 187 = -0.11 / 160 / 145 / 153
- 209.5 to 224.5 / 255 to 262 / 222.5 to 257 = 0.46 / 120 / 140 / 131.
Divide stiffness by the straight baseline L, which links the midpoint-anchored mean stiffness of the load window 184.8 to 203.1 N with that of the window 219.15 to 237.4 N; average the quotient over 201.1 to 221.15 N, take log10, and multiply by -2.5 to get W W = -0.19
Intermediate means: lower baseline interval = 147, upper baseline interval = 75.2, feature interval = 131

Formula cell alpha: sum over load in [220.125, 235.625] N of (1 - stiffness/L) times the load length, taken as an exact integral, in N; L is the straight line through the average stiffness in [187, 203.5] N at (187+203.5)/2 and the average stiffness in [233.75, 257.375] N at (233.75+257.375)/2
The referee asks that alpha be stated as 5.32 N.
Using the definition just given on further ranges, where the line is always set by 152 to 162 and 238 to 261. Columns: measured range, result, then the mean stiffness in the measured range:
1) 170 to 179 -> -0.81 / 166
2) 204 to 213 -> -0.55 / 139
